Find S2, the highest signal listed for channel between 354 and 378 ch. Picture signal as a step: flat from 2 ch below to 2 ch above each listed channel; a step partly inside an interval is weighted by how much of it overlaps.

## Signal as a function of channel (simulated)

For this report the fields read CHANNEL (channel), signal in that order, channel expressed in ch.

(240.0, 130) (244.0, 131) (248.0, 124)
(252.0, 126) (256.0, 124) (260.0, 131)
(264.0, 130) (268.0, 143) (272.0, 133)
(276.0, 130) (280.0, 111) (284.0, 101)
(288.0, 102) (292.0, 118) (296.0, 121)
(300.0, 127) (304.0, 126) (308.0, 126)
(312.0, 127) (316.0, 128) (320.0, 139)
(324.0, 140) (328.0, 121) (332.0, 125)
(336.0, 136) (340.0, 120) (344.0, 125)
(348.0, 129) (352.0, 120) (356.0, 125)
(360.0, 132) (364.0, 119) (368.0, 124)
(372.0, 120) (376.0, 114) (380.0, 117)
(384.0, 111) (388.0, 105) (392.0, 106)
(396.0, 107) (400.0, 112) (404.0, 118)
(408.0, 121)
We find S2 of 132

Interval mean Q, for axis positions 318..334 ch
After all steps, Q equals 131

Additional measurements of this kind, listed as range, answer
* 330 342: 127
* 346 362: 126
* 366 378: 119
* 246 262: 126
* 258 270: 135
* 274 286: 114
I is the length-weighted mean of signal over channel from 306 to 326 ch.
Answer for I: 132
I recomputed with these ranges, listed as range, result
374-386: 114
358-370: 125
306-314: 126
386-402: 108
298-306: 126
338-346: 122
